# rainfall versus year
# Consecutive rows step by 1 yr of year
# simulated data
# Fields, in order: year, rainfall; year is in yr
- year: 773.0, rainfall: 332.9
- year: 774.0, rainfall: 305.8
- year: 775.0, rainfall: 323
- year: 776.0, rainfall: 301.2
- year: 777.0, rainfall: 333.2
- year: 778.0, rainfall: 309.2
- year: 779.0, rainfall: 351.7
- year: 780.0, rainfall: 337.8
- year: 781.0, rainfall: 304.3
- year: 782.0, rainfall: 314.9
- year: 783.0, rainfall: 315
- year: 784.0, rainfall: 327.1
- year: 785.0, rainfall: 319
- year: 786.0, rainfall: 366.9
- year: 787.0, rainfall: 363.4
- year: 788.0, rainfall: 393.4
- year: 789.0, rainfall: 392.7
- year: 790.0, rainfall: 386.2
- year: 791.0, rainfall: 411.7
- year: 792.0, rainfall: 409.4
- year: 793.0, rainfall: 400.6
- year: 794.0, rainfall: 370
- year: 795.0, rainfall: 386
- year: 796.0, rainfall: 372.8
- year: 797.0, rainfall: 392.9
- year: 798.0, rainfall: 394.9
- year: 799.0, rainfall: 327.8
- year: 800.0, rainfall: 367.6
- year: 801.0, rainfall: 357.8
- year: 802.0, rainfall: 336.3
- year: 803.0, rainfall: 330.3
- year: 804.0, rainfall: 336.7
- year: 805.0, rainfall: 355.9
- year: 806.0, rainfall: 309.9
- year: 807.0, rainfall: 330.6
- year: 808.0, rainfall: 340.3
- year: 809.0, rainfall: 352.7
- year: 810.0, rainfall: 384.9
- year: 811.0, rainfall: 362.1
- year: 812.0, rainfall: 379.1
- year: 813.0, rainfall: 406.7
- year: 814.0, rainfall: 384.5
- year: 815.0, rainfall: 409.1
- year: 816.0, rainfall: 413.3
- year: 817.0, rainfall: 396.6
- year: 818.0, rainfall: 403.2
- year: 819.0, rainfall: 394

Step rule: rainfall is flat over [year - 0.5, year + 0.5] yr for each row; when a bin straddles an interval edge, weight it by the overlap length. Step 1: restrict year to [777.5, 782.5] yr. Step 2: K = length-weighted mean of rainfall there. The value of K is 324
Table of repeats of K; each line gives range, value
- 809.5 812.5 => 375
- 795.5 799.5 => 372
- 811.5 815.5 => 395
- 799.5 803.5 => 348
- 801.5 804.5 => 334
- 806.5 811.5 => 354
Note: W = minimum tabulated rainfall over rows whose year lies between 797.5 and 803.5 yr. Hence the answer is 327.8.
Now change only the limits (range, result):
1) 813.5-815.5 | 384.5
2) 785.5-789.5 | 363.4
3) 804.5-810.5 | 309.9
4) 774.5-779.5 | 301.2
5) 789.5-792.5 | 386.2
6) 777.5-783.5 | 304.3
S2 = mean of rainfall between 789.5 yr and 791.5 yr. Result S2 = 399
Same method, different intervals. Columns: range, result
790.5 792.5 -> 411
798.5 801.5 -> 351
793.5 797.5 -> 380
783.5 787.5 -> 344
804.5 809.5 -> 338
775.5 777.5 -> 317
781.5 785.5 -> 319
